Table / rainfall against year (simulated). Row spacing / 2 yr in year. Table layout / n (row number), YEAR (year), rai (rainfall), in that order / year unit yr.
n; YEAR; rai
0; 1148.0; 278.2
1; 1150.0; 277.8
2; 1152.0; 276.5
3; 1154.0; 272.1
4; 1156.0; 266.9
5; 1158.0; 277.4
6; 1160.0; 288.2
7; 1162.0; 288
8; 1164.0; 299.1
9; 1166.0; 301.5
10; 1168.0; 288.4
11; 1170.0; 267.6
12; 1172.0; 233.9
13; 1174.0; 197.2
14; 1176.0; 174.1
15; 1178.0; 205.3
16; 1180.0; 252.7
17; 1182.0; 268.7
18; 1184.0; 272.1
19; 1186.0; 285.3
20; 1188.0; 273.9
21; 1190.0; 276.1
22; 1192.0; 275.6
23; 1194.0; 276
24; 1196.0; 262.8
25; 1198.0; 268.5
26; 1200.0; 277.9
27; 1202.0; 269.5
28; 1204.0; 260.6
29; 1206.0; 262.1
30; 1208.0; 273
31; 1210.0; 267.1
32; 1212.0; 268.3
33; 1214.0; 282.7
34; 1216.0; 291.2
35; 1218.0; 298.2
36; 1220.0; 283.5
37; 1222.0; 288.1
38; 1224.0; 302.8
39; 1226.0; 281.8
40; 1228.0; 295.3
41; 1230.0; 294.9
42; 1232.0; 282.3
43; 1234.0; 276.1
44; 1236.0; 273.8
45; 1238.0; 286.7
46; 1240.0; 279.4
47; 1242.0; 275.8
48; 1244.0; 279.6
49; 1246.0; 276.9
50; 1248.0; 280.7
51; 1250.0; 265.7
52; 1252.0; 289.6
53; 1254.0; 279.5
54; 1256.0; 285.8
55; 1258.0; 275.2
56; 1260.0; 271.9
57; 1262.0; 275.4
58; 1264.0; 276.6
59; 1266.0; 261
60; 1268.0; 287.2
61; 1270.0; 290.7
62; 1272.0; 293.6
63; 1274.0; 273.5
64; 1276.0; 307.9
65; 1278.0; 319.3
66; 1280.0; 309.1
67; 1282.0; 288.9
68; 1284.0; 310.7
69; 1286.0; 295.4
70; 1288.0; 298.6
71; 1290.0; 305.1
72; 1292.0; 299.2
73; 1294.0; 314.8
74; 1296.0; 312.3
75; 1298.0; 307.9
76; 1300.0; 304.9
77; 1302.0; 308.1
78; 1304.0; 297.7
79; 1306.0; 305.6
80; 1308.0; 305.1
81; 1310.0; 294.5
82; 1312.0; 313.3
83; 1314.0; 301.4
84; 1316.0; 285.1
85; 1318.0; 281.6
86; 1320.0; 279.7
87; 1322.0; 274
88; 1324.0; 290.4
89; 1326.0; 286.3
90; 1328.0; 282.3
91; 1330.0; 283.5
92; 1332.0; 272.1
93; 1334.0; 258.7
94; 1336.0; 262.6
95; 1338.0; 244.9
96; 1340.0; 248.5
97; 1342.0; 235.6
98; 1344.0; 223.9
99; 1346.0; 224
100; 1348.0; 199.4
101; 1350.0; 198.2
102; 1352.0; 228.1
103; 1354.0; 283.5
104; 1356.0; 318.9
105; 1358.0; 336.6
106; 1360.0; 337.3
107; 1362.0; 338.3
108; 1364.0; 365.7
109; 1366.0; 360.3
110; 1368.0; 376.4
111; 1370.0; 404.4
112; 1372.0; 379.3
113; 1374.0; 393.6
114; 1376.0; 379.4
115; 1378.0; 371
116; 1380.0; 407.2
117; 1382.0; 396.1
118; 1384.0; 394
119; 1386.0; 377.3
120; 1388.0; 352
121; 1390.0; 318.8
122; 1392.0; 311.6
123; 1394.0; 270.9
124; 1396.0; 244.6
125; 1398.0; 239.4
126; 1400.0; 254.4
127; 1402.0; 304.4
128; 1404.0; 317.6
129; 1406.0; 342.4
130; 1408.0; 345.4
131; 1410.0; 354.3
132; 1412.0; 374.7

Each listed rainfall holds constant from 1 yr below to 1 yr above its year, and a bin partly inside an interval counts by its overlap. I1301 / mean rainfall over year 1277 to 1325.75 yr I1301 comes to 300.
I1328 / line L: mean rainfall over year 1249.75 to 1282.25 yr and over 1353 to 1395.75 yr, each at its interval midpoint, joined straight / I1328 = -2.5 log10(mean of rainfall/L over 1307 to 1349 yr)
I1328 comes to 0.20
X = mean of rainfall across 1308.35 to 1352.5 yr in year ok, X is 263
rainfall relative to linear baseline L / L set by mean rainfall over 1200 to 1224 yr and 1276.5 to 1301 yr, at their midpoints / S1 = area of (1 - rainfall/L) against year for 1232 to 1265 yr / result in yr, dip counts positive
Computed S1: 1.5 yr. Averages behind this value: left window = 278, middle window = 278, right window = 306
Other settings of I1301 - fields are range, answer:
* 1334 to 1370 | 284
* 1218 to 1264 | 282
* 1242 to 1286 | 286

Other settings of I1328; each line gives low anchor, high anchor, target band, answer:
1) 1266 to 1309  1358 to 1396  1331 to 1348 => 0.344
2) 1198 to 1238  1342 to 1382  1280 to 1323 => 0.018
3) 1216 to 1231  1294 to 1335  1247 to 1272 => 0.051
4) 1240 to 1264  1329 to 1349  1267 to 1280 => -0.102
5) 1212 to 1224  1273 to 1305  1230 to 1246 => 0.047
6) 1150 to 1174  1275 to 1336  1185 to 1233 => 0.010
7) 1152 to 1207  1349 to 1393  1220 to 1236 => -0.008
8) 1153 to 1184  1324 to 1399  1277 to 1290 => -0.057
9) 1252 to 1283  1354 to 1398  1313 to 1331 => 0.120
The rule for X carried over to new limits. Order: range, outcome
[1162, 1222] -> 267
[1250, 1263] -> 278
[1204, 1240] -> 282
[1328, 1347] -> 252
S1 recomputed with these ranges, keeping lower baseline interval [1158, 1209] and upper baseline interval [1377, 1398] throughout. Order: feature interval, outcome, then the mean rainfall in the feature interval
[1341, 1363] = 4.10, 266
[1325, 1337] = 1.67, 274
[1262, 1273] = 0.52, 281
